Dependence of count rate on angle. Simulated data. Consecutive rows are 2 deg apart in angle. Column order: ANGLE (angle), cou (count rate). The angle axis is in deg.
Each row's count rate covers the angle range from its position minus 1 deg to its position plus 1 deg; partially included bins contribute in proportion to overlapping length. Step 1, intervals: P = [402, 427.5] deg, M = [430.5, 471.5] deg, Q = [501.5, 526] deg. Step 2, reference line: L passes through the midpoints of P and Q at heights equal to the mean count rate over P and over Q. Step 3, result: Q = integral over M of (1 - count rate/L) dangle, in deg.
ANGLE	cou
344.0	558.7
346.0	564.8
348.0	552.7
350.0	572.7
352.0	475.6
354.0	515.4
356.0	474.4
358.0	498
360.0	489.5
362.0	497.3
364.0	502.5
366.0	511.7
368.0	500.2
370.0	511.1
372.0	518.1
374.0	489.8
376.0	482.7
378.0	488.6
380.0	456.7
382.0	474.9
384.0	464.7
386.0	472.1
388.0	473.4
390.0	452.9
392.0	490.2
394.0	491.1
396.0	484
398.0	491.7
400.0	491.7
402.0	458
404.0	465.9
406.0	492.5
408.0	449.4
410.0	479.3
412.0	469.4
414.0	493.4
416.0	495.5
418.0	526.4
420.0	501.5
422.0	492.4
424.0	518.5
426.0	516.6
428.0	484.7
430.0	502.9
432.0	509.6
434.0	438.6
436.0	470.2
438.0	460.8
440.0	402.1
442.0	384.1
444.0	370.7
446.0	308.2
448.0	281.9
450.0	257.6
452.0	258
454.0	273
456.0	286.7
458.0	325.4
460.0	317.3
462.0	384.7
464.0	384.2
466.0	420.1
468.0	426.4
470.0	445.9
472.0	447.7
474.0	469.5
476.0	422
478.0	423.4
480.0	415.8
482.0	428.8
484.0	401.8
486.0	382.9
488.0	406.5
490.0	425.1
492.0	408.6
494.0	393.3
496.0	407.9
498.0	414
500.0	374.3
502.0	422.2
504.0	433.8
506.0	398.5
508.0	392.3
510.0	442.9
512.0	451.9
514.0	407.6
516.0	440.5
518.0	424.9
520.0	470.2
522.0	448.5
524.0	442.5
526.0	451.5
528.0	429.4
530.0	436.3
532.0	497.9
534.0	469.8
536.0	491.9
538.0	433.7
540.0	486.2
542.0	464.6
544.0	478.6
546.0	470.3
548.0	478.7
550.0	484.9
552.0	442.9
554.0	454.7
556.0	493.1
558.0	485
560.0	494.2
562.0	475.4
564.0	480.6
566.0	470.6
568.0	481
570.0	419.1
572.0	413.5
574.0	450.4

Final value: 8.43 deg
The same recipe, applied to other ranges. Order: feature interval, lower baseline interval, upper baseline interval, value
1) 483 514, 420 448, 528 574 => 3.2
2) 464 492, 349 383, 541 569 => 3.6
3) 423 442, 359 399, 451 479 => -2.4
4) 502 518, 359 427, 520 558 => 1.6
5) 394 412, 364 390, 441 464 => -2.1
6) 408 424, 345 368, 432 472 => -2.6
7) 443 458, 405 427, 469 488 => 5.4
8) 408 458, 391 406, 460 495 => 3.5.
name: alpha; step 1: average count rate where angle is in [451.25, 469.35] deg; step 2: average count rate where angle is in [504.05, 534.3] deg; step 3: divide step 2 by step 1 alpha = 1.3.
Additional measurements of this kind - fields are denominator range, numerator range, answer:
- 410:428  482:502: 0.81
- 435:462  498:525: 1.25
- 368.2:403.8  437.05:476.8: 0.76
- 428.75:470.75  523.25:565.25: 1.24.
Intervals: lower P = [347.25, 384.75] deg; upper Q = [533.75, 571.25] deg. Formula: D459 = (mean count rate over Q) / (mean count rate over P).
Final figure 0.9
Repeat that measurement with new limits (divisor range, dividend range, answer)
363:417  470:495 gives 0.87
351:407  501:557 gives 0.93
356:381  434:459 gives 0.70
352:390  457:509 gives 0.83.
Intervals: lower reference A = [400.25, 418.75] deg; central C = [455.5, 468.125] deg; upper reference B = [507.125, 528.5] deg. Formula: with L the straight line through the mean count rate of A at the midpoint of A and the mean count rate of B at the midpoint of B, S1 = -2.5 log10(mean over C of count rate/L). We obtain 0.26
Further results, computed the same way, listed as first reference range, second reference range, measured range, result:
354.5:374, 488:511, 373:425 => -0.013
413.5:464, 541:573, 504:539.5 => 0.018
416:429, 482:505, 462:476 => 0.032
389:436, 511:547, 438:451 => 0.358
